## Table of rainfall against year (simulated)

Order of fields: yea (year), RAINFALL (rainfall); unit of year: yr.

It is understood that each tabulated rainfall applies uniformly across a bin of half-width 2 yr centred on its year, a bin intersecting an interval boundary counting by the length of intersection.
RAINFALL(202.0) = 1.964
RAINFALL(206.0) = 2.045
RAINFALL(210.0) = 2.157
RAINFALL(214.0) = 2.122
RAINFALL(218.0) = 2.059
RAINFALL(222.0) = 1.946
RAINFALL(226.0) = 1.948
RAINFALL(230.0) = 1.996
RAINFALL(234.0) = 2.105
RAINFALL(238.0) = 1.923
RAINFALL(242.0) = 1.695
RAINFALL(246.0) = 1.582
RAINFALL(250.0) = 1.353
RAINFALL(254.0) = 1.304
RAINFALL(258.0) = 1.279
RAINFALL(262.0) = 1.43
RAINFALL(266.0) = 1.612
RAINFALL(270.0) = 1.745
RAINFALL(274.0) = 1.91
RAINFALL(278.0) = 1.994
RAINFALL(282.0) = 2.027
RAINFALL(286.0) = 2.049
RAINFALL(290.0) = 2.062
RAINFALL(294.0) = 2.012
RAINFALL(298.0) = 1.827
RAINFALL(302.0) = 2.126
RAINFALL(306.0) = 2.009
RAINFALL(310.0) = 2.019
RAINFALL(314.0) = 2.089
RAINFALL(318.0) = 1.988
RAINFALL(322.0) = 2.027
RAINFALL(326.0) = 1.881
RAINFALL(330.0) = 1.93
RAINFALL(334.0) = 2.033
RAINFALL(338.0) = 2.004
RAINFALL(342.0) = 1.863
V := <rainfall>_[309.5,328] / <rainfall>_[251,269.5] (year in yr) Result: 1.4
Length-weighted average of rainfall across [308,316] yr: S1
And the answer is 2.05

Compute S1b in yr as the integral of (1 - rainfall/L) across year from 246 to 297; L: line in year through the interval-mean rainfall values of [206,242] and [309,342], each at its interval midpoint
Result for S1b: 7.0 yr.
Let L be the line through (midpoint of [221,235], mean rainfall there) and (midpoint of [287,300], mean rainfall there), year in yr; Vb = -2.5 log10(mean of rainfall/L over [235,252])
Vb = 0.19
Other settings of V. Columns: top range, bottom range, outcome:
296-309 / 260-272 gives 1.25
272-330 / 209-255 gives 1.08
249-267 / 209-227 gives 0.68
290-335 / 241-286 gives 1.21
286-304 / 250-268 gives 1.44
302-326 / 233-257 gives 1.24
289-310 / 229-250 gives 1.11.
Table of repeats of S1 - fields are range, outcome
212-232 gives 2.01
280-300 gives 2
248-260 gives 1.31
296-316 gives 2.01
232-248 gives 1.83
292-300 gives 1.92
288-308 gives 2.01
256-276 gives 1.6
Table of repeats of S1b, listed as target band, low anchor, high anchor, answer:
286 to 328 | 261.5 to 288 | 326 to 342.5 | -2.22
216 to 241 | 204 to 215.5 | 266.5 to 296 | 1.00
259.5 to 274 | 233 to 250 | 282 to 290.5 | 2.22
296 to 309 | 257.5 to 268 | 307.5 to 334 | -1.15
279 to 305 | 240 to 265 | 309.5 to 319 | -2.76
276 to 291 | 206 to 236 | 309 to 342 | -0.15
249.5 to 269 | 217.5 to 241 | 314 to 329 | 5.54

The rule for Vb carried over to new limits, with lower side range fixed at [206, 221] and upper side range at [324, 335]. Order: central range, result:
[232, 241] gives 0.05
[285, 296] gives -0.03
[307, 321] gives -0.04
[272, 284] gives 0.02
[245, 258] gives 0.43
